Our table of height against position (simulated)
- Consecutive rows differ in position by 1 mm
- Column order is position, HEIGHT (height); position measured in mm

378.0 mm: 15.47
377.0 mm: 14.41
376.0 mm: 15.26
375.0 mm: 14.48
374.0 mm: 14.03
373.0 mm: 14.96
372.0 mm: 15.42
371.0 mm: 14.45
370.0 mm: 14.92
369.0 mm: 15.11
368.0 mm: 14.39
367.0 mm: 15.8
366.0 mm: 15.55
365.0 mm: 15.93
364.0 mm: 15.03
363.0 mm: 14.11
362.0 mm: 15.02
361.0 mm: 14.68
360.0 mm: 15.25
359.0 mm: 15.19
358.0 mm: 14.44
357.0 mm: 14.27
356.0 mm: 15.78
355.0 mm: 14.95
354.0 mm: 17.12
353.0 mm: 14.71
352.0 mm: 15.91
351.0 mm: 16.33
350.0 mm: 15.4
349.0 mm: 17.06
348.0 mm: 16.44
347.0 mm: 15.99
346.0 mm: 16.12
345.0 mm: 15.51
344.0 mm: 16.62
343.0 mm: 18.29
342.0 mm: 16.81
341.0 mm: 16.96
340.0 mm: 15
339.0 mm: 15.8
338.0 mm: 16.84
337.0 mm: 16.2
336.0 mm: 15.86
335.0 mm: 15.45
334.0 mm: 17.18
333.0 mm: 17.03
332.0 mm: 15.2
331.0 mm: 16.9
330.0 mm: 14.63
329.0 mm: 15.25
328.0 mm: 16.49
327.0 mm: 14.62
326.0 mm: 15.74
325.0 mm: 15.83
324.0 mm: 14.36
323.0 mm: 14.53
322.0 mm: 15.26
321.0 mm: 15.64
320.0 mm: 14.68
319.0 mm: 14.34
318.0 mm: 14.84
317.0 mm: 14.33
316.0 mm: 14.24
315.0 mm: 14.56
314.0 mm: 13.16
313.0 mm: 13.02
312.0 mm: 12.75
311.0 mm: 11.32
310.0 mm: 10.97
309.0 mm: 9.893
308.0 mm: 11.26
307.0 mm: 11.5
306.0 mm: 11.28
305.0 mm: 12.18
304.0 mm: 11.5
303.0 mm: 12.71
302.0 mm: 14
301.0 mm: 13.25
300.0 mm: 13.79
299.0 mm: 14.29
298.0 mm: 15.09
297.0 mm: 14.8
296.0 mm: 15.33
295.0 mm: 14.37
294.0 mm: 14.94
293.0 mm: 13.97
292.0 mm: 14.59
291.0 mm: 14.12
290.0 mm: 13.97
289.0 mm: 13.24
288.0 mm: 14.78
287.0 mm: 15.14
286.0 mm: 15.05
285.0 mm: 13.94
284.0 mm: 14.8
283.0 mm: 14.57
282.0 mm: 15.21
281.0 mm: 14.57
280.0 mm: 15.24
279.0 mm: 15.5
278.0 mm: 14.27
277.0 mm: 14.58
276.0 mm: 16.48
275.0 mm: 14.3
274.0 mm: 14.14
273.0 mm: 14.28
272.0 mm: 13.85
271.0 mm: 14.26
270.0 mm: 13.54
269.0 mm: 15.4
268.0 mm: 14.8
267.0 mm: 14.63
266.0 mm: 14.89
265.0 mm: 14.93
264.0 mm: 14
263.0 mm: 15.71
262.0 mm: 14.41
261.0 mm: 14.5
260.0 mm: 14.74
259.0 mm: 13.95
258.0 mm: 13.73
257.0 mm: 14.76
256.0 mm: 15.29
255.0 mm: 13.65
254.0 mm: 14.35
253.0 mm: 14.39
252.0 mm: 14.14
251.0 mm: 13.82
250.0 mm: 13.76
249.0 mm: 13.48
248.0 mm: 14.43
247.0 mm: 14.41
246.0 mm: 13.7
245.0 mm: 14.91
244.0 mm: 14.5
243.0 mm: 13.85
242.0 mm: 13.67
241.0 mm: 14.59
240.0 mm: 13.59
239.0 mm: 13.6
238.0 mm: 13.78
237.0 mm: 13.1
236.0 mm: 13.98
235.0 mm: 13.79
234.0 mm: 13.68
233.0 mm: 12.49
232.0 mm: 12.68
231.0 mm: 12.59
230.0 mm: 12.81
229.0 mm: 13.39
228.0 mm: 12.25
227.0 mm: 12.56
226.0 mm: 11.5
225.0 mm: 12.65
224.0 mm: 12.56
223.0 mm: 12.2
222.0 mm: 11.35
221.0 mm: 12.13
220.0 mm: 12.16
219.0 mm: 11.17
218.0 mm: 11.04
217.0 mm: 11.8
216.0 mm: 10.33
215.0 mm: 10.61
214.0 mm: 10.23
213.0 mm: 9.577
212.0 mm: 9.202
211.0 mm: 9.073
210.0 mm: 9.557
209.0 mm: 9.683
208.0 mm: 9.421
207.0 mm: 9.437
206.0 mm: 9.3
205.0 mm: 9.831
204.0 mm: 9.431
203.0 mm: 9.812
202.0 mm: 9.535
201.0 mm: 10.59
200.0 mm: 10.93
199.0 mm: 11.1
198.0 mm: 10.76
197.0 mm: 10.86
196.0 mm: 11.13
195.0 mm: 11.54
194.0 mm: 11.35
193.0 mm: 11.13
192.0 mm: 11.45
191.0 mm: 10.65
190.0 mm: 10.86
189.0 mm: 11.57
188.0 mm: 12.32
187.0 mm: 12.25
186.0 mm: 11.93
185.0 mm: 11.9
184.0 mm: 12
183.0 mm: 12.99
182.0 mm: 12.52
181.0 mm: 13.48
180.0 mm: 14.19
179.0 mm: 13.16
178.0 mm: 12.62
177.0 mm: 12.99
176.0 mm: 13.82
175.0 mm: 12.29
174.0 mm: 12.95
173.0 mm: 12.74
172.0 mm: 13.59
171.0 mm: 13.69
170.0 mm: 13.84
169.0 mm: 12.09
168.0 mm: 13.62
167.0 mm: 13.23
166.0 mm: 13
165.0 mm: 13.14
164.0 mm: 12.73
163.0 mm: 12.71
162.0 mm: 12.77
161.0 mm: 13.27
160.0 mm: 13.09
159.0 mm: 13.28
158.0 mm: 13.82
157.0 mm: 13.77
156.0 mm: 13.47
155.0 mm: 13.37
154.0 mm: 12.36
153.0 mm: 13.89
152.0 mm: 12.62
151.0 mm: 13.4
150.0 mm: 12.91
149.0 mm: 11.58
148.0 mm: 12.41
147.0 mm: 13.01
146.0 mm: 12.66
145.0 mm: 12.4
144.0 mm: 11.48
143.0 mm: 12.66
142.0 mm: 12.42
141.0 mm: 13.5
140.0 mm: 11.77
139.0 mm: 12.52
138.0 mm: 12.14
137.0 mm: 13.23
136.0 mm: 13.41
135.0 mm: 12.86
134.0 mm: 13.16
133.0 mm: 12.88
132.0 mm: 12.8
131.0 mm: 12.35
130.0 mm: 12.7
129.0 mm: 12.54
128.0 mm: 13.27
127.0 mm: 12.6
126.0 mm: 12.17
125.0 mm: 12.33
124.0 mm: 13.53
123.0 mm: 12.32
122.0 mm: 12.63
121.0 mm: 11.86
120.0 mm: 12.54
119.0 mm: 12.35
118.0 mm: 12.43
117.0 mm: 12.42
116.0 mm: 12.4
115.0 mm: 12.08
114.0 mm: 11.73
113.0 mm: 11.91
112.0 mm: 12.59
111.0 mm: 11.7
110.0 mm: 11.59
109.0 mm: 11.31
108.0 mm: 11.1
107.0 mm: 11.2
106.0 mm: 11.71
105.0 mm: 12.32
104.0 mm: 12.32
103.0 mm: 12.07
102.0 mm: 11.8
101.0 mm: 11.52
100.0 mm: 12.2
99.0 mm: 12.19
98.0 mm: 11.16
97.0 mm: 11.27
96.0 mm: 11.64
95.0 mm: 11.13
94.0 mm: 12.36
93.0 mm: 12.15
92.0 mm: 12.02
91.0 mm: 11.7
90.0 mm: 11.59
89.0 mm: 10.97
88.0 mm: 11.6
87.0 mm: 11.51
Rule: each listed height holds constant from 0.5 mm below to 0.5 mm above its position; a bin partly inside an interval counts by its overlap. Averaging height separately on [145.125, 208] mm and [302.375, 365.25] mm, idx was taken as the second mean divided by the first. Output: 1.22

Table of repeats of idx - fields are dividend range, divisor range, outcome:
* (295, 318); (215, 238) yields 1.05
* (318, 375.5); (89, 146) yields 1.27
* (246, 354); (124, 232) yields 1.21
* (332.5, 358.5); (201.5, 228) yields 1.51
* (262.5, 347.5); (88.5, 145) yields 1.20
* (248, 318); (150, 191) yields 1.09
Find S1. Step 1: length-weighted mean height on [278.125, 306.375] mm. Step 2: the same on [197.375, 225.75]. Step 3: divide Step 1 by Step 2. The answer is 1.3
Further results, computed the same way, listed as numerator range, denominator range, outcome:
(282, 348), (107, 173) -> 1.15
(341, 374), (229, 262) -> 1.12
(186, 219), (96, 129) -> 0.87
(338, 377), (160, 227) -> 1.33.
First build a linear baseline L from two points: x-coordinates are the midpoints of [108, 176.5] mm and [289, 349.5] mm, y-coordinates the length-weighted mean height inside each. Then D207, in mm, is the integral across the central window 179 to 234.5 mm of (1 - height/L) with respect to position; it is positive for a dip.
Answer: 8.5 mm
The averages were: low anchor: 12.7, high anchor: 14.6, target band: 11.4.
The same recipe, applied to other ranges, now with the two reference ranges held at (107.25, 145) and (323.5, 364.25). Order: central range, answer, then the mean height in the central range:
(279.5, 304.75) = 1.2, 14.3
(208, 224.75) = 3.7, 10.8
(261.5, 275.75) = 0.1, 14.5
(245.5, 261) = 0.2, 14.2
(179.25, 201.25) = 2.7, 11.7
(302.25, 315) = 2.7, 11.9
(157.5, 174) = -0.2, 13.2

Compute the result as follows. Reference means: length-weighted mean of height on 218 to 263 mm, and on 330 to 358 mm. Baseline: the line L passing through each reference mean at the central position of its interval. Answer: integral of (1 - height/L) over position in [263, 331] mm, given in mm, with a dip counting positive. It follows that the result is 3.2 mm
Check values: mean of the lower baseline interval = 13.5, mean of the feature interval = 14.2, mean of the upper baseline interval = 16.1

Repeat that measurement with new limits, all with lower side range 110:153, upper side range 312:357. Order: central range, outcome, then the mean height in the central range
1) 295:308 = 1.5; 13.3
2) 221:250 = 1.7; 13.3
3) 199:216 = 4.8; 9.82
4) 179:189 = 0.5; 12.6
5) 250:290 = 0.2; 14.5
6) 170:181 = 0.0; 13.2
